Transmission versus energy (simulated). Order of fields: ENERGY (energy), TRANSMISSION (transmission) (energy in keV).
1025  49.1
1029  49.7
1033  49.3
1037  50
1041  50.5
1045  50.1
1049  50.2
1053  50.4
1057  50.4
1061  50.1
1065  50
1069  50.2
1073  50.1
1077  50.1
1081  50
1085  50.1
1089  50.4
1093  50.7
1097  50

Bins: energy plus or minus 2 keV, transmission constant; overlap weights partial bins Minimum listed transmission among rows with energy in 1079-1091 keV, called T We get 50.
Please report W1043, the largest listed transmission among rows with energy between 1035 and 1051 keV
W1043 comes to 50.5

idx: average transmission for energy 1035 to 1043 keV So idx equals 50.2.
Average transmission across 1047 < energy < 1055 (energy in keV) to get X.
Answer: 50.3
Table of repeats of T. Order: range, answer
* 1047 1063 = 50.1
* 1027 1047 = 49.3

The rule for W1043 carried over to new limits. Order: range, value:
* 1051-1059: 50.4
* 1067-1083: 50.2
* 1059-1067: 50.1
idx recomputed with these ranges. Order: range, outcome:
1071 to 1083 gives 50.1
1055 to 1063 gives 50.2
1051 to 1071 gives 50.2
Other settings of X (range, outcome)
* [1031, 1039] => 49.6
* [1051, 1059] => 50.4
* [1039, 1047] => 50.3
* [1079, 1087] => 50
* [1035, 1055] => 50.2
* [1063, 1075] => 50.1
